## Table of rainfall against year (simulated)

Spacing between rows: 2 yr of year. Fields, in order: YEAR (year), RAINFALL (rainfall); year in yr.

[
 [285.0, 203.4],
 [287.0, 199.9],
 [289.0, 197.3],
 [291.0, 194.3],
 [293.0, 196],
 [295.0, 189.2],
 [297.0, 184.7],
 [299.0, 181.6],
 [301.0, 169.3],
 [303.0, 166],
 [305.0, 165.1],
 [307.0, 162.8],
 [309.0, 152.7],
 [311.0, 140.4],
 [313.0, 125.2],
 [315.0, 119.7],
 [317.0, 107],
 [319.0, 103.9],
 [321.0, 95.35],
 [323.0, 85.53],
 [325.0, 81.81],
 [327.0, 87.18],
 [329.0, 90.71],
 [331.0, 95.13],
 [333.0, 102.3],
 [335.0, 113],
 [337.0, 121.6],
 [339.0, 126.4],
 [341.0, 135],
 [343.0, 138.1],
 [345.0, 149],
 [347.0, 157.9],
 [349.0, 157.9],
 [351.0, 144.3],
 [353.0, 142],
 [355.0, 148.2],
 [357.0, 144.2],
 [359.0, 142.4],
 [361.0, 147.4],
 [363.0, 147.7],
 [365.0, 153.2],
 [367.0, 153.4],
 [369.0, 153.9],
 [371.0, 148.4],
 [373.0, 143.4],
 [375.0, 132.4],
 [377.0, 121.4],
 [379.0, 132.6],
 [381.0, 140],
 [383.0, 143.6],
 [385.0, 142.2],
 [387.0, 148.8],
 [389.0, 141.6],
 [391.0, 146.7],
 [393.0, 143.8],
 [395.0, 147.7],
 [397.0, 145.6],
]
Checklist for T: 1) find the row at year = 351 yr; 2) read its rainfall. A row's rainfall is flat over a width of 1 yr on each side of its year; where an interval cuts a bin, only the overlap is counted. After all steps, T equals 144.3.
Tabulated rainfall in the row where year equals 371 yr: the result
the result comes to 148.4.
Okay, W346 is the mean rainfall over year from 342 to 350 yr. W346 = 151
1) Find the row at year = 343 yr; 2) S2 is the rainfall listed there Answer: 138.1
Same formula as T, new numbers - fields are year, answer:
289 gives 197.3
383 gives 143.6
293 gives 196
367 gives 153.4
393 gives 143.8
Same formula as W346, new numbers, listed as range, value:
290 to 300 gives 189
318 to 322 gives 99.6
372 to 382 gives 134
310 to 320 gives 119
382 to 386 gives 143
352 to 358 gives 145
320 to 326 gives 87.6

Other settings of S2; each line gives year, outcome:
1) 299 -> 181.6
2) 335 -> 113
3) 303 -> 166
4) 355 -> 148.2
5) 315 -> 119.7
